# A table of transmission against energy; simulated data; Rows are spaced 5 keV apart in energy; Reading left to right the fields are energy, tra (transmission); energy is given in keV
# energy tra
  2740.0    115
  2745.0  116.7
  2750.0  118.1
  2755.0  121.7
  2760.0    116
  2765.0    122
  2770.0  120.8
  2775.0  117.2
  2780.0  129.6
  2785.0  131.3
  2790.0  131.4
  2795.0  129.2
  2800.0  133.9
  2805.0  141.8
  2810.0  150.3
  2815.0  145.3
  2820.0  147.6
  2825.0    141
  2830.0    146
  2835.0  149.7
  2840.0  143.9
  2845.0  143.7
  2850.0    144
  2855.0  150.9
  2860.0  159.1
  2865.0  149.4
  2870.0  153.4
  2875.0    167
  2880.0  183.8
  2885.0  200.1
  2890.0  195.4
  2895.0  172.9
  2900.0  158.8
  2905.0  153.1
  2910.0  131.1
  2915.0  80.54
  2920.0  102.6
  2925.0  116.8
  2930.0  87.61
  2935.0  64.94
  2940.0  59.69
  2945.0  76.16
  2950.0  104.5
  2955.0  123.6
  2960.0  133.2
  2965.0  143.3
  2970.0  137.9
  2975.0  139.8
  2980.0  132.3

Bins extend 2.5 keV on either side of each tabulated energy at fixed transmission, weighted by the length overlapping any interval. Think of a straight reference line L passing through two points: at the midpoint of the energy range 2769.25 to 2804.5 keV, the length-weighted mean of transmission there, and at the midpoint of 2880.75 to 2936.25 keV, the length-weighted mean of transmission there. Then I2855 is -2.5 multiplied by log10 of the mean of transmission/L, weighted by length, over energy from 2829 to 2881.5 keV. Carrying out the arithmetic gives -0.15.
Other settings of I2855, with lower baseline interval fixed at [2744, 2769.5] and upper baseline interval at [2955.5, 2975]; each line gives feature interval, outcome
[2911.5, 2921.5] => 0.370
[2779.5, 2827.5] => -0.127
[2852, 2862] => -0.205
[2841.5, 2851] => -0.137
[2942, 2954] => 0.406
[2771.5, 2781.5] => -0.015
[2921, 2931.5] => 0.275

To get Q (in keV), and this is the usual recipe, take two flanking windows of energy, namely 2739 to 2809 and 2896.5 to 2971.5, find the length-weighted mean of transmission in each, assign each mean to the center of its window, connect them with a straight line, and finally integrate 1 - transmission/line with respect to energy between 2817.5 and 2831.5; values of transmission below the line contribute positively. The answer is -2.7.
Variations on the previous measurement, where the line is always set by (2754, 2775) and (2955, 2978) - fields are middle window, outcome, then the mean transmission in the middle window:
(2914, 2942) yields 9.9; 86.1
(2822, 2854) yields -4.9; 145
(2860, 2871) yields -2.1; 153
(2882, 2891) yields -4.7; 197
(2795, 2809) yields -1.7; 138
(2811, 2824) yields -2.3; 146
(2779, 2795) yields -1.2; 131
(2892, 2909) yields -3.7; 160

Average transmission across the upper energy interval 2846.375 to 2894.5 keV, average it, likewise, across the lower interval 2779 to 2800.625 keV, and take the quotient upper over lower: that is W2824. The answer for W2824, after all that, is 1.27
